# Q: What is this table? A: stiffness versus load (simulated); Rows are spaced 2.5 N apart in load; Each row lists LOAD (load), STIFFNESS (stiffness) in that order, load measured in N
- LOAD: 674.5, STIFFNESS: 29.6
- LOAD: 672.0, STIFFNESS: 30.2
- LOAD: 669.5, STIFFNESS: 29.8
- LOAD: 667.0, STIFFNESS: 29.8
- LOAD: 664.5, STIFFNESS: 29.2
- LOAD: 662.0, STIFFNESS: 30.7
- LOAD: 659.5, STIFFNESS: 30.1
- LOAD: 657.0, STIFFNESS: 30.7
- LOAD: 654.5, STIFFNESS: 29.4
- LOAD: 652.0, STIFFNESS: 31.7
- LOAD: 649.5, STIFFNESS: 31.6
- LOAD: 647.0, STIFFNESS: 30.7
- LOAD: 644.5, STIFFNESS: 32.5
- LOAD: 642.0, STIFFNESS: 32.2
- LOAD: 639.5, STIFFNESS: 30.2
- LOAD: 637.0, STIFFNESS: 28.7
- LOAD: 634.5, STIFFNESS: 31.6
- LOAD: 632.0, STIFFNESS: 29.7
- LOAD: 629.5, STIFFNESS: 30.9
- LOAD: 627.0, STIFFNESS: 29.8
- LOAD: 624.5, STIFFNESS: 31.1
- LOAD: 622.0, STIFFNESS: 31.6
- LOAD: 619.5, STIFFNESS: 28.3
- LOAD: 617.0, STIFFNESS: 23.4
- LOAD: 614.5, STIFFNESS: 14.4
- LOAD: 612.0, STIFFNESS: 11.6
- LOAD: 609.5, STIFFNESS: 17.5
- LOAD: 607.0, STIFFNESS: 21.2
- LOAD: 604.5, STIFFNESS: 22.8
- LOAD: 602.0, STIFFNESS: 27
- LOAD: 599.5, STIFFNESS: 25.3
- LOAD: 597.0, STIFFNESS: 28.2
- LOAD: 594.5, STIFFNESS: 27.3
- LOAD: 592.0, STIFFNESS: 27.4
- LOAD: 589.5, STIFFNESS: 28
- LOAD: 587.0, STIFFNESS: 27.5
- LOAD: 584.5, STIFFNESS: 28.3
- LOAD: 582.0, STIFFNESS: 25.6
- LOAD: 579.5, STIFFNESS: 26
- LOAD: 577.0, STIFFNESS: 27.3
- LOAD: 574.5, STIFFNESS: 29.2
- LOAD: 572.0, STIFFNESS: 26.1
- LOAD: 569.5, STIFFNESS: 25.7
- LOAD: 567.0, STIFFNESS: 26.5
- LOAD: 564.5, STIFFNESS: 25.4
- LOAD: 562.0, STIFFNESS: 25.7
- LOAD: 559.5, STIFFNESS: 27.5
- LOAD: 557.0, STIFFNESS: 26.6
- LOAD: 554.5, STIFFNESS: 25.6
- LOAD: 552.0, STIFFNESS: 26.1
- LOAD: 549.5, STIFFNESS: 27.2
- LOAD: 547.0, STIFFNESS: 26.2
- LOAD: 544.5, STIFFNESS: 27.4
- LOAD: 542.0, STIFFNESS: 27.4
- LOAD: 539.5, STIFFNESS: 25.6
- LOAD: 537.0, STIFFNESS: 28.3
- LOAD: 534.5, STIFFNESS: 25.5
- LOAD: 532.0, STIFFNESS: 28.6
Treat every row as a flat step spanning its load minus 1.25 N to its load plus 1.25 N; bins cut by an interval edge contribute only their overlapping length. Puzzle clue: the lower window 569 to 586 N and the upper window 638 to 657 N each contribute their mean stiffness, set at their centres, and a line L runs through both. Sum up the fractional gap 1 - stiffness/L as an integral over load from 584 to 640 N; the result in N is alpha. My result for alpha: 5.66 N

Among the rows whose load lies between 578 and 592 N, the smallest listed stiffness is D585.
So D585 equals 25.6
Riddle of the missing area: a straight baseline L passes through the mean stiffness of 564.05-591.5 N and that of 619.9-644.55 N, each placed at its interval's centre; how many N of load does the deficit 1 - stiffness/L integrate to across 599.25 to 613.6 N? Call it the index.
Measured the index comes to 4.2 N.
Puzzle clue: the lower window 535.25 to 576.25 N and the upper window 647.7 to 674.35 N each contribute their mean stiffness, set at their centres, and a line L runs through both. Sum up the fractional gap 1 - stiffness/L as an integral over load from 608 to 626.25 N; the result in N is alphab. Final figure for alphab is 3.86 N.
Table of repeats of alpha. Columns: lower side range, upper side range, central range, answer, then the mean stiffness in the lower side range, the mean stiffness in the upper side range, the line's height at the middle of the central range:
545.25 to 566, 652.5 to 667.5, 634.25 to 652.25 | -0.99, 26.3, 30.1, 29.5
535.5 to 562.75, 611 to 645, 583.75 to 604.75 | 0.13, 26.7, 27.6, 27.2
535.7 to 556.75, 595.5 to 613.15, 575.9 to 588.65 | -1.68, 26.7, 22.1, 23.8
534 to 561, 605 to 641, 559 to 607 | -0.53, 26.7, 25.7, 26.2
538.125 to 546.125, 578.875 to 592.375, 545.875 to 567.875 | 0.50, 26.8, 27.2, 26.9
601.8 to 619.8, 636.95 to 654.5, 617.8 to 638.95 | -3.81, 20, 31.1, 25.6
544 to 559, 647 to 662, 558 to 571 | 0.42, 26.5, 30.7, 27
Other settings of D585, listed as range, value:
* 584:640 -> 11.6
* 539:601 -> 25.3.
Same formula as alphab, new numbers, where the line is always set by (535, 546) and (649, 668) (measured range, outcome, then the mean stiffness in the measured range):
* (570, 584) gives 0.6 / 26.9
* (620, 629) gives -0.4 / 30.6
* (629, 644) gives -0.4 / 30.6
